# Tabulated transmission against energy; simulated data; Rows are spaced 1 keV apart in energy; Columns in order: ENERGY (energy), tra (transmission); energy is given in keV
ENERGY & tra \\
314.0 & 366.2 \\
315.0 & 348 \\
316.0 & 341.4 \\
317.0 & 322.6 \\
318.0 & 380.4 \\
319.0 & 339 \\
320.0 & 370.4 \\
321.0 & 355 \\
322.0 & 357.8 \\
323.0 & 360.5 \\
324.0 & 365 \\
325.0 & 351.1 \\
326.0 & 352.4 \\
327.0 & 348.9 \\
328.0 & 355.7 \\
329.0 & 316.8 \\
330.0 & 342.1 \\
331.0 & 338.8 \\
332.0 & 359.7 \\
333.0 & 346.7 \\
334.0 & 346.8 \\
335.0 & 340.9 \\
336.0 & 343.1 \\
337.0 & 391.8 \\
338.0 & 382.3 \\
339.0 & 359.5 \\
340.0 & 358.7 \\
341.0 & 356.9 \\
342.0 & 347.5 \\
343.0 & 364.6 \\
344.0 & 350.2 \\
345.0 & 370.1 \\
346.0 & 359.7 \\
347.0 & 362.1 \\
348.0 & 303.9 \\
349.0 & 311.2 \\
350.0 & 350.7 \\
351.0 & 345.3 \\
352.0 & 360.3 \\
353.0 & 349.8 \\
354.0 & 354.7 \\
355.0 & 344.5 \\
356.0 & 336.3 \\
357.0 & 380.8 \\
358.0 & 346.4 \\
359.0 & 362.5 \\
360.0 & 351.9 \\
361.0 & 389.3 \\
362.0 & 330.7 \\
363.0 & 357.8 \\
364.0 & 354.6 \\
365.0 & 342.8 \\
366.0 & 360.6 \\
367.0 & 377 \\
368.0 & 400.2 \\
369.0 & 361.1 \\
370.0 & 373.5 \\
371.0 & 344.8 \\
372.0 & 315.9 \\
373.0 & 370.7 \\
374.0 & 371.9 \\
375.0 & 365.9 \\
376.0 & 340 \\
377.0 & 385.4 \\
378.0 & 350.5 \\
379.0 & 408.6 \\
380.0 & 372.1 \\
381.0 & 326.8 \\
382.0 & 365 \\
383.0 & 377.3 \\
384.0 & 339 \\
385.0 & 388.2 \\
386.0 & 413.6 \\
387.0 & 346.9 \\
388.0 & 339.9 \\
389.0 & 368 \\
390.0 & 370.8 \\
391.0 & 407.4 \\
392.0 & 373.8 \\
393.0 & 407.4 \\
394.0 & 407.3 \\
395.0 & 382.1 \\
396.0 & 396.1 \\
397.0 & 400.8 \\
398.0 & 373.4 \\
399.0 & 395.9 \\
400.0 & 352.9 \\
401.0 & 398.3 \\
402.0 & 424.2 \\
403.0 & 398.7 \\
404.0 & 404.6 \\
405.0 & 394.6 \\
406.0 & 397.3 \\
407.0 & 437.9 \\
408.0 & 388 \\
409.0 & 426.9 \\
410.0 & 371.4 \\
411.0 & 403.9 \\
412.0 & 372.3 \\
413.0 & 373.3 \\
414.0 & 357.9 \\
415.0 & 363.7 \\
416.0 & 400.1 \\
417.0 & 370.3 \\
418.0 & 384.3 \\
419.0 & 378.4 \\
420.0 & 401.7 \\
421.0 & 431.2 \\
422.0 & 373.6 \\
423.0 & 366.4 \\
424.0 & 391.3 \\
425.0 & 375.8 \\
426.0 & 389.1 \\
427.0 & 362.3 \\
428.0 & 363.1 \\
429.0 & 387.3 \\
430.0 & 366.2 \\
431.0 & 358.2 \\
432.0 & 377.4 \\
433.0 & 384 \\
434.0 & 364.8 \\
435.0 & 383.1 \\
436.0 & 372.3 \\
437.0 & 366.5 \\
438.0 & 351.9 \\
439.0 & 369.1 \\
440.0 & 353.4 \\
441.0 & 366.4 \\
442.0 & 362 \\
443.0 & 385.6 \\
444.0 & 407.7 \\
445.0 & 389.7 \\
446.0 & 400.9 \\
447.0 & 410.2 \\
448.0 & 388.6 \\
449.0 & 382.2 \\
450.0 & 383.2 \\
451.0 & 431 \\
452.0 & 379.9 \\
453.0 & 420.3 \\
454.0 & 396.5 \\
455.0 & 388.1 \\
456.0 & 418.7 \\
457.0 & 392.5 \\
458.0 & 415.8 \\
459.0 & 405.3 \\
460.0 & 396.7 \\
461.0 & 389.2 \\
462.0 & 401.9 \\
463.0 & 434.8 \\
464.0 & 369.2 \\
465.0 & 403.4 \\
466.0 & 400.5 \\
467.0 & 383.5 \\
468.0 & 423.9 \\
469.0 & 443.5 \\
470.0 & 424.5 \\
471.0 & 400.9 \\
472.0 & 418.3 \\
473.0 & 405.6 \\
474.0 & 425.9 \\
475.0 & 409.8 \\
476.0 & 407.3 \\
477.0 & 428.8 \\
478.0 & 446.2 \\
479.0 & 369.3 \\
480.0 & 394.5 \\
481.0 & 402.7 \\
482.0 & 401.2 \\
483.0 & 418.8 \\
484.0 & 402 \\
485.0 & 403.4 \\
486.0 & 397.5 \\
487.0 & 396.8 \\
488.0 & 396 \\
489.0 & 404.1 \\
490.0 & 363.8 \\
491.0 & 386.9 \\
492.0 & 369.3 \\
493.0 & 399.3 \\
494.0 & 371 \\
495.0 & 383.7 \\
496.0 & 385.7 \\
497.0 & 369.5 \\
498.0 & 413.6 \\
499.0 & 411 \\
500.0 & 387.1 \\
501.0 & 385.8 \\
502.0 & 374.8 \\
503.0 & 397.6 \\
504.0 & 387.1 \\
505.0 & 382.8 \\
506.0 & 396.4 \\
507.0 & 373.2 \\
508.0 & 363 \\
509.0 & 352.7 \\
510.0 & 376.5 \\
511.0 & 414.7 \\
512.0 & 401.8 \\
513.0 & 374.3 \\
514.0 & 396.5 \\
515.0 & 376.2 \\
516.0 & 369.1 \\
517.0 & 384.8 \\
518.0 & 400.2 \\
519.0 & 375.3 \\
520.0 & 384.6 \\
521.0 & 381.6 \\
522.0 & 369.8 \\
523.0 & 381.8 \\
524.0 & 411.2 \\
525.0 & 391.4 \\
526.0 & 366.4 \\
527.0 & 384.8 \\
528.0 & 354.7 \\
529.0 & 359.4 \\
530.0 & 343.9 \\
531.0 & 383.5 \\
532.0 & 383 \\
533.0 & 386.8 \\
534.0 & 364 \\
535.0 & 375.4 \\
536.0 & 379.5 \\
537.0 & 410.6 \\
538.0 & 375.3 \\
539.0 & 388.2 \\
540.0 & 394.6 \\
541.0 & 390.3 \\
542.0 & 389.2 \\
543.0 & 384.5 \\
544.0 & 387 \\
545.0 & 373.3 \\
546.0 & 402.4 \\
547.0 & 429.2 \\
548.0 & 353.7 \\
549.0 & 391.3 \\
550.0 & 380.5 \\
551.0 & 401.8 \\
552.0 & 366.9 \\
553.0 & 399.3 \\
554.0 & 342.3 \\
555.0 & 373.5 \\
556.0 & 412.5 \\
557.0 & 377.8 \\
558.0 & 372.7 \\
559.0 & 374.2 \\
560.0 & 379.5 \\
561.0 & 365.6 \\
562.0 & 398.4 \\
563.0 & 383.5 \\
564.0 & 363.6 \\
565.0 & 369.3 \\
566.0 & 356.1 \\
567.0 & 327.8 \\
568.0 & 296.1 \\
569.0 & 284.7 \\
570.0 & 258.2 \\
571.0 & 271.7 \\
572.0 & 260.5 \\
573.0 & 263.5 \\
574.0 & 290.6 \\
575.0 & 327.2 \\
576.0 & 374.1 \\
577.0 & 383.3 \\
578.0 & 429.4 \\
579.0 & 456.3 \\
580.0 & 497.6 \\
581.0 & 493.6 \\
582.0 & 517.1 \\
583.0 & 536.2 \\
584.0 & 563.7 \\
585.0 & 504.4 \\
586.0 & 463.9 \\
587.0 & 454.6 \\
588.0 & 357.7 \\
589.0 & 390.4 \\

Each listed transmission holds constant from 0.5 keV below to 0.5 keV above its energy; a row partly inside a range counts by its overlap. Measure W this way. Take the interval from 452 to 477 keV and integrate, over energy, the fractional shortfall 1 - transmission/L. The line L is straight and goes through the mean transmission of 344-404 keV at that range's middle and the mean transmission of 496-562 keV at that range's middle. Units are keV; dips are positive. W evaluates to -2.07 keV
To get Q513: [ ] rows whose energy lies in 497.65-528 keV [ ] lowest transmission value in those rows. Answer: 352.7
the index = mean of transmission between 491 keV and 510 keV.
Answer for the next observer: 383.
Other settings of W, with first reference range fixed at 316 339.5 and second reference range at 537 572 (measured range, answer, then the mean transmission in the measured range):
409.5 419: -0.5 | 378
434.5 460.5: -2.1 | 389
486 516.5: -1.8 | 386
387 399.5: -0.9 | 384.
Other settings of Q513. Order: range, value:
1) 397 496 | 351.9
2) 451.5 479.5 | 369.2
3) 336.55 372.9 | 303.9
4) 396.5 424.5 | 352.9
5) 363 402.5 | 315.9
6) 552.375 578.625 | 258.2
